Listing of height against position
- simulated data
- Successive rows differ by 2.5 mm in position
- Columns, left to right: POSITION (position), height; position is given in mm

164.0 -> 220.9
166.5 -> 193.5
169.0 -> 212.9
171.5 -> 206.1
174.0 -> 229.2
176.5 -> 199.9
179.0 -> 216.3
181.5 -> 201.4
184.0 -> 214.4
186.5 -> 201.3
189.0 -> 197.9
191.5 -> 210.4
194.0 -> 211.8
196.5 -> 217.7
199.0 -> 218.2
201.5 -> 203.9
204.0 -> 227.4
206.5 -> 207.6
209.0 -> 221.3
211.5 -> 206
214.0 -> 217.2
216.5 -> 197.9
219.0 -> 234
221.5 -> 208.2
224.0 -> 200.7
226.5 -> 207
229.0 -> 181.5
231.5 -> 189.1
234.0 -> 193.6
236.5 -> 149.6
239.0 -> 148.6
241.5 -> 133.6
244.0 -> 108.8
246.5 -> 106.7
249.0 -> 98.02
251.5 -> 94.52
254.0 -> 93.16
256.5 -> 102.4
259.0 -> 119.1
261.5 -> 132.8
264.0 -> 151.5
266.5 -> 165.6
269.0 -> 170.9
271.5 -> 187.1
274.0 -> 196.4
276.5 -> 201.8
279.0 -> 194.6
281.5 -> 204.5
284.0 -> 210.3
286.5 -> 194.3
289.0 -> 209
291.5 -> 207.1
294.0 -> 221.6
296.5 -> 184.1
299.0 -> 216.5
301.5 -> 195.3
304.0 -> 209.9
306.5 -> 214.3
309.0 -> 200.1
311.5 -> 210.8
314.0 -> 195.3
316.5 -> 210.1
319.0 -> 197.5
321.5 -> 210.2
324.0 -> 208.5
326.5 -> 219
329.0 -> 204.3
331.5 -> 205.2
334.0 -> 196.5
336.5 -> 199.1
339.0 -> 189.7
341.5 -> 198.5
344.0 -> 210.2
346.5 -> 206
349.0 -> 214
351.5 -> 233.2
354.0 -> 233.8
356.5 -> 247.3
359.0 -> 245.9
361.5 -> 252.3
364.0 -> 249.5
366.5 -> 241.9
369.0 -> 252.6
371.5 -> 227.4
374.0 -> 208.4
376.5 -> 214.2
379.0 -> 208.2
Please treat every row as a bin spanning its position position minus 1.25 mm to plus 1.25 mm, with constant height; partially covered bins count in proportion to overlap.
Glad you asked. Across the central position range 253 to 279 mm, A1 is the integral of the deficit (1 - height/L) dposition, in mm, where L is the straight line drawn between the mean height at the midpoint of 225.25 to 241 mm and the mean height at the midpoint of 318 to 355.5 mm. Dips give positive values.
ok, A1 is 4.5 mm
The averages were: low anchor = 176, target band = 155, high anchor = 209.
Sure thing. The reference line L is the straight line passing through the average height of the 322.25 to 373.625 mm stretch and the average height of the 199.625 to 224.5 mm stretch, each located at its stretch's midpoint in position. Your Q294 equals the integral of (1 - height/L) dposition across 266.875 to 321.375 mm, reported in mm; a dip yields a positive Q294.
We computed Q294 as 4.2 mm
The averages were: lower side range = 213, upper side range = 221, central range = 201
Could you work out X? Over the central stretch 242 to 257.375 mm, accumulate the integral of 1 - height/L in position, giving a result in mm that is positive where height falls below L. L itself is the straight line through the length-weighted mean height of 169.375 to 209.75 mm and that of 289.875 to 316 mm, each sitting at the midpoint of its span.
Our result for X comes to 7.8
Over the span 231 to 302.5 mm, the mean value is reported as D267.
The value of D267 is 164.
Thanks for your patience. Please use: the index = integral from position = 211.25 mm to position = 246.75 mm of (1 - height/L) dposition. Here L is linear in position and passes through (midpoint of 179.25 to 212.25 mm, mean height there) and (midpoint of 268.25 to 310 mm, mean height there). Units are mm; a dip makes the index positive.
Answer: 4.7 mm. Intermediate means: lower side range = 211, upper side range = 201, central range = 180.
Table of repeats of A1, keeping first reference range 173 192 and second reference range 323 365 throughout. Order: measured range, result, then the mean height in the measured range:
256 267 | 4.1 mm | 134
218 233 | 0.6 mm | 203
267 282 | 1.6 mm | 191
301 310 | 0.4 mm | 206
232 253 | 8.0 mm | 131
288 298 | 0.4 mm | 206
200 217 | -0.2 mm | 212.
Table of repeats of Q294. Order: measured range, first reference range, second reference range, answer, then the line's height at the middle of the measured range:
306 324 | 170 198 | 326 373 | 1.19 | 220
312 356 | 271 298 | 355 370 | 4.29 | 231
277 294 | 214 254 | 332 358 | -1.68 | 186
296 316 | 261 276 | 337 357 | -1.30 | 192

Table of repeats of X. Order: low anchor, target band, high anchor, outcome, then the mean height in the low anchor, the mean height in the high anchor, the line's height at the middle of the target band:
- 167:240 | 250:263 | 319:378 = 6.26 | 205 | 220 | 210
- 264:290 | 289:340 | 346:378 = 1.10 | 191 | 233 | 210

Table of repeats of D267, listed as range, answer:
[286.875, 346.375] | 205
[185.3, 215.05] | 212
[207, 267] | 161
